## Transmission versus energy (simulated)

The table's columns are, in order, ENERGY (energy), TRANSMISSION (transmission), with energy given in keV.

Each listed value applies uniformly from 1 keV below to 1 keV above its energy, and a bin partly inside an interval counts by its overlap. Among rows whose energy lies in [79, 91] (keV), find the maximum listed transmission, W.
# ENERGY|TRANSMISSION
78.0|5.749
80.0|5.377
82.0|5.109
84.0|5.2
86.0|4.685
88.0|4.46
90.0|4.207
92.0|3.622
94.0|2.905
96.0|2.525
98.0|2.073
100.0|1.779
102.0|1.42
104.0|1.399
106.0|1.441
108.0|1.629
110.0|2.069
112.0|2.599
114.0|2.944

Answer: 5.377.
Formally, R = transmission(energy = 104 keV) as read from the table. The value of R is 1.399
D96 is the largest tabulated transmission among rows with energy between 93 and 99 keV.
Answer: 2.905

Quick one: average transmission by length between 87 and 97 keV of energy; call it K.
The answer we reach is 3.54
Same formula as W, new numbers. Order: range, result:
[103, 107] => 1.441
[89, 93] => 4.207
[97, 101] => 2.073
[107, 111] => 2.069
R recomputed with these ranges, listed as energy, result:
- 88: 4.46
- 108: 1.629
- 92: 3.622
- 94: 2.905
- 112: 2.599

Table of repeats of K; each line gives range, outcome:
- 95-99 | 2.3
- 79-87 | 5.09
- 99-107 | 1.51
